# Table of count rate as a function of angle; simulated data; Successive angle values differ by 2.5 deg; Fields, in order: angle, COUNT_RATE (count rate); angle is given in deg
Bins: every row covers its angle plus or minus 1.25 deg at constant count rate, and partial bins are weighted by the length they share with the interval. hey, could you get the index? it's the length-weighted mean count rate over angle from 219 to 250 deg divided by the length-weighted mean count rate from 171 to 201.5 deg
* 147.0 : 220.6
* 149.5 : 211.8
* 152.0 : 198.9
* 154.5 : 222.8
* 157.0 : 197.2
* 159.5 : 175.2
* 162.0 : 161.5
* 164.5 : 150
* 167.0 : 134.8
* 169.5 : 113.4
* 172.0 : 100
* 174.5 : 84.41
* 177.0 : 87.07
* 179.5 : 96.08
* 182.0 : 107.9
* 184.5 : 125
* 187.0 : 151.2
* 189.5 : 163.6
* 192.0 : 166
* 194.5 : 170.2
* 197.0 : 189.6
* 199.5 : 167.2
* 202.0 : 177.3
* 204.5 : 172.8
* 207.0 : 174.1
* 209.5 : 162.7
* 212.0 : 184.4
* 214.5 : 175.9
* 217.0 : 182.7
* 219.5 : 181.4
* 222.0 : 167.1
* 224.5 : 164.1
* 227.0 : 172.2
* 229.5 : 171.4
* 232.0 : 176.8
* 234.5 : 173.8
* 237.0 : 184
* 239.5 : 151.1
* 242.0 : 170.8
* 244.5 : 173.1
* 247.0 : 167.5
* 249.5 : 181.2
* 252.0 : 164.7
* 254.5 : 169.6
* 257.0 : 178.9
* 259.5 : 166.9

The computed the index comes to 1.27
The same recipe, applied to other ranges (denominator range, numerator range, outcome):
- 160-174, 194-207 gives 1.33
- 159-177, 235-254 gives 1.35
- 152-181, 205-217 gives 1.24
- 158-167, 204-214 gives 1.09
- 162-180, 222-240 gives 1.51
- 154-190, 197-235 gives 1.28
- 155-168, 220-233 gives 1.02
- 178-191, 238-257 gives 1.31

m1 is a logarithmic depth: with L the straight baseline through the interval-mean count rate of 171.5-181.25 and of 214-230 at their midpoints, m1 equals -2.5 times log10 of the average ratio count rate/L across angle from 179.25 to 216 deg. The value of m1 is -0.23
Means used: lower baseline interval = 92.1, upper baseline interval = 174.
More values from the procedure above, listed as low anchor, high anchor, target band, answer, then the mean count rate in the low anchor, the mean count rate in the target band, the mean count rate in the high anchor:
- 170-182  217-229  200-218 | -0.18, 94.9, 175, 172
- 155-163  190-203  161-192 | 0.39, 183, 124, 173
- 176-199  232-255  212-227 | -0.11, 141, 175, 171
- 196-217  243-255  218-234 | 0.01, 176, 172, 171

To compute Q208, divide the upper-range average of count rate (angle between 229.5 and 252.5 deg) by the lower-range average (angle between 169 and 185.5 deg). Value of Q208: 1.70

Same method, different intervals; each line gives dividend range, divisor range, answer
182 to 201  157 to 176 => 1.17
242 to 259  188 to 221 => 0.99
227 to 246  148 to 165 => 0.90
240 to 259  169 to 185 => 1.71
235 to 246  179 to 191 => 1.29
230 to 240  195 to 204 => 0.98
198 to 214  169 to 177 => 1.81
